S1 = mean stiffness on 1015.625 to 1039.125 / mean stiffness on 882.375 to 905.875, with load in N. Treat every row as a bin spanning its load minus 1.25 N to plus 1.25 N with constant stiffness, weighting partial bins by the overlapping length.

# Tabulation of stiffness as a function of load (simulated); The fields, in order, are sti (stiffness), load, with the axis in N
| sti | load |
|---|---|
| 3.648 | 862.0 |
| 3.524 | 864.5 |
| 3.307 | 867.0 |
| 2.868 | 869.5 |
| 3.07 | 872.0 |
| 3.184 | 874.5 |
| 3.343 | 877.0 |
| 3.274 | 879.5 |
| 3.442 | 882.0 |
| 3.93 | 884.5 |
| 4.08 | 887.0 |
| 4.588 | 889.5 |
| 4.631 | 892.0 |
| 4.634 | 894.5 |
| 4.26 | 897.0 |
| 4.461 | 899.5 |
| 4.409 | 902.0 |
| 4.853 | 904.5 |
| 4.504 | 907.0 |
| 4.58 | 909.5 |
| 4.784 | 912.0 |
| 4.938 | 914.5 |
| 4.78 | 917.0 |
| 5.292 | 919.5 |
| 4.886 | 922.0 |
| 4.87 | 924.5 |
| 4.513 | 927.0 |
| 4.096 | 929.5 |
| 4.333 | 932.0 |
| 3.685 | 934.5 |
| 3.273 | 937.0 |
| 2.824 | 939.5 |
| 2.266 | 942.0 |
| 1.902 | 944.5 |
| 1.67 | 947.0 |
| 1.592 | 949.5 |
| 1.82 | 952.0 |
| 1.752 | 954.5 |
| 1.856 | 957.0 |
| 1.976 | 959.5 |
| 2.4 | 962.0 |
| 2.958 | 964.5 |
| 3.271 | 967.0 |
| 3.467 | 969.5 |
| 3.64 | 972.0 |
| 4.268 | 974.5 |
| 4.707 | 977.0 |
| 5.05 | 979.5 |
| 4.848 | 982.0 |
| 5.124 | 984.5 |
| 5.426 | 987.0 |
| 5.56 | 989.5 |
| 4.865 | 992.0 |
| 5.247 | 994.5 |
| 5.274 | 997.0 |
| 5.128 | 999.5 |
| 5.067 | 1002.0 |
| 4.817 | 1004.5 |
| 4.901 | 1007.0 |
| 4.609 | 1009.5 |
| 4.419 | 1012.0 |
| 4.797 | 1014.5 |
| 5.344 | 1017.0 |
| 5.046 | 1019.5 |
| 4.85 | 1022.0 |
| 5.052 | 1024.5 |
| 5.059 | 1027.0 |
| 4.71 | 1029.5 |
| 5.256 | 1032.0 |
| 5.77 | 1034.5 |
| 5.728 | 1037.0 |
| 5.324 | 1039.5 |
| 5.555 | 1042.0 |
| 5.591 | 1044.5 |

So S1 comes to 1.19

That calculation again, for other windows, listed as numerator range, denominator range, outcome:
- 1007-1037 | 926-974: 1.78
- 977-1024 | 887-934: 1.09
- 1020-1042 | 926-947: 1.61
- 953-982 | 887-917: 0.71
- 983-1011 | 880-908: 1.18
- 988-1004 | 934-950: 2.12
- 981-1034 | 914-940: 1.16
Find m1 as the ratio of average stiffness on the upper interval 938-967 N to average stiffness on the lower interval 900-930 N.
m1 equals 0.5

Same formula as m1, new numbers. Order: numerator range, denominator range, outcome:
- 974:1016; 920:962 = 1.66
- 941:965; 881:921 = 0.44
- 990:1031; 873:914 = 1.18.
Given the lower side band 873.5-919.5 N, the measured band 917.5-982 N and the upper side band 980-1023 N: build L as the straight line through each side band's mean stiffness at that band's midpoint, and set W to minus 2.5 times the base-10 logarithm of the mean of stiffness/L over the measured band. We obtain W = 0.36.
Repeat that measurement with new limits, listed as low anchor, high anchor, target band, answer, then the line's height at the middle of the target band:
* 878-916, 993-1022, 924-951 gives 0.411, 4.58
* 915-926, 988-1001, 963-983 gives 0.274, 5.14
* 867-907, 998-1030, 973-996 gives -0.069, 4.69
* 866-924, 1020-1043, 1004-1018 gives 0.062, 5.09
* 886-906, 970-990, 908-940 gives 0.040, 4.58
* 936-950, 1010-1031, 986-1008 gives -0.249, 4.11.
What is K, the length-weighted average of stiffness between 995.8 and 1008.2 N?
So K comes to 5.04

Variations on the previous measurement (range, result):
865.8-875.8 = 3.11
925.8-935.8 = 4.15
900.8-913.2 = 4.63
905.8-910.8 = 4.54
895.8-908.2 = 4.5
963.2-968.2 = 3.11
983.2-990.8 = 5.36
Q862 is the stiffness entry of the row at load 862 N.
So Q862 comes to 3.648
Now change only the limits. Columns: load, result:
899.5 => 4.461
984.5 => 5.124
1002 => 5.067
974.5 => 4.268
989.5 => 5.56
